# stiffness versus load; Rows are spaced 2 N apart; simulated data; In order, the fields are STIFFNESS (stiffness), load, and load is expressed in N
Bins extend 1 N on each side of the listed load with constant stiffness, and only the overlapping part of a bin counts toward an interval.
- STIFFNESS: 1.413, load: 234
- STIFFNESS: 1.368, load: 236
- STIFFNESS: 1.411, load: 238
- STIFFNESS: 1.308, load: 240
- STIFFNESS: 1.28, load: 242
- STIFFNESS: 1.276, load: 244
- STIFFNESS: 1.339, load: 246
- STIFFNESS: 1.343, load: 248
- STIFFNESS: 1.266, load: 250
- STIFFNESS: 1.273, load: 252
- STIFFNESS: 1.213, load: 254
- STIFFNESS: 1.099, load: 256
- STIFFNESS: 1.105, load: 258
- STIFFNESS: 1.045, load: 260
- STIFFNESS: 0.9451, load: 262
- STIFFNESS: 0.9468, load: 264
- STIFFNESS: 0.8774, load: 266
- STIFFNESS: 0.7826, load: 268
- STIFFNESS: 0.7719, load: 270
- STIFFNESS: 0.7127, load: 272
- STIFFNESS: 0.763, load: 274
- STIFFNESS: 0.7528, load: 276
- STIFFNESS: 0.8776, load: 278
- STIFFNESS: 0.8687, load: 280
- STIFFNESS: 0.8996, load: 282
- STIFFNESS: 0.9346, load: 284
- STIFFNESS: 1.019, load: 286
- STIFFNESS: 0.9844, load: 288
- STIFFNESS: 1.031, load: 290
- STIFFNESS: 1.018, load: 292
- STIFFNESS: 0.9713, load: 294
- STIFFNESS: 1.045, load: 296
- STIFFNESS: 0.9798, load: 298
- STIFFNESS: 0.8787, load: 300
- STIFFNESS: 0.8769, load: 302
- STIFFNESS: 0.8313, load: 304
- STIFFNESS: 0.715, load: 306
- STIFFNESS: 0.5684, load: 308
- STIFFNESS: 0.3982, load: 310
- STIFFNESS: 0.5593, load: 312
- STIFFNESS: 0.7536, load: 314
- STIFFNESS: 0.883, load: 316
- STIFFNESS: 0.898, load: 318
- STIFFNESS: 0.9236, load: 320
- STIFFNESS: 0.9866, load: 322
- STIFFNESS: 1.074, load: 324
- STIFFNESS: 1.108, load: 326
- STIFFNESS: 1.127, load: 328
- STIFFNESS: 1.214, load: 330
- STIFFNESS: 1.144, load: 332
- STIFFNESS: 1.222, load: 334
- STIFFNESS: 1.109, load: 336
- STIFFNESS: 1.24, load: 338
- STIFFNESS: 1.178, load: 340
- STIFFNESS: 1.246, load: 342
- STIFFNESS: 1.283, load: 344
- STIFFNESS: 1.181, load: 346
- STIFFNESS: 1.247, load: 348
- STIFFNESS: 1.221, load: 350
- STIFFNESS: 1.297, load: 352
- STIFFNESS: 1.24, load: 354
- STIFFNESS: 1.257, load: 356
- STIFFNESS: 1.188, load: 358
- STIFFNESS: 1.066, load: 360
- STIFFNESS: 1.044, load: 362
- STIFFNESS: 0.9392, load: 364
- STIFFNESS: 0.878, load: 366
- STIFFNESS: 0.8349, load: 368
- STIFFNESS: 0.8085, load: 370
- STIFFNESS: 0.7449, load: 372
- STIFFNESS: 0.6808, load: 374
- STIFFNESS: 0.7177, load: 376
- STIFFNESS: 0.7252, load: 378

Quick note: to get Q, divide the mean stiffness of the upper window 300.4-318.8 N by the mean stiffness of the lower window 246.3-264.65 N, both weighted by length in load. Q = 0.63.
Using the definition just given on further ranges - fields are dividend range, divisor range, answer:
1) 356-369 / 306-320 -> 1.45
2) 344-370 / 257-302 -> 1.21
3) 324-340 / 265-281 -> 1.45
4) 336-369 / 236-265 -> 0.95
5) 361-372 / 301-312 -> 1.33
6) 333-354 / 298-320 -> 1.62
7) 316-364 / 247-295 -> 1.17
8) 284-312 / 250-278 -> 0.90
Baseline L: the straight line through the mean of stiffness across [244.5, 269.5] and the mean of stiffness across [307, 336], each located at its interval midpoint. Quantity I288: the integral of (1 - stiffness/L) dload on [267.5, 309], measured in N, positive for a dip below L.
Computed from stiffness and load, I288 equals 5.8 N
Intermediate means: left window 1.1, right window 0.925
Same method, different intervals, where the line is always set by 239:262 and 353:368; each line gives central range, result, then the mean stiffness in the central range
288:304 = 2.7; 0.964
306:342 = 4.9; 0.965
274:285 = 3.0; 0.857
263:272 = 2.8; 0.83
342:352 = -1.4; 1.24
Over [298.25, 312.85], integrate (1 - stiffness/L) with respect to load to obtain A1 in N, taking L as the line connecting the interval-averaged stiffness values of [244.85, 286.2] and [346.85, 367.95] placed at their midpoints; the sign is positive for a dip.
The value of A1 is 4.8 N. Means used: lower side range 0.993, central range 0.706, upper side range 1.12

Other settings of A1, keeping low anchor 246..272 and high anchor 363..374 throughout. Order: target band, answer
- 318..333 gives -2.5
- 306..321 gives 3.6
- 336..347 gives -4.1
